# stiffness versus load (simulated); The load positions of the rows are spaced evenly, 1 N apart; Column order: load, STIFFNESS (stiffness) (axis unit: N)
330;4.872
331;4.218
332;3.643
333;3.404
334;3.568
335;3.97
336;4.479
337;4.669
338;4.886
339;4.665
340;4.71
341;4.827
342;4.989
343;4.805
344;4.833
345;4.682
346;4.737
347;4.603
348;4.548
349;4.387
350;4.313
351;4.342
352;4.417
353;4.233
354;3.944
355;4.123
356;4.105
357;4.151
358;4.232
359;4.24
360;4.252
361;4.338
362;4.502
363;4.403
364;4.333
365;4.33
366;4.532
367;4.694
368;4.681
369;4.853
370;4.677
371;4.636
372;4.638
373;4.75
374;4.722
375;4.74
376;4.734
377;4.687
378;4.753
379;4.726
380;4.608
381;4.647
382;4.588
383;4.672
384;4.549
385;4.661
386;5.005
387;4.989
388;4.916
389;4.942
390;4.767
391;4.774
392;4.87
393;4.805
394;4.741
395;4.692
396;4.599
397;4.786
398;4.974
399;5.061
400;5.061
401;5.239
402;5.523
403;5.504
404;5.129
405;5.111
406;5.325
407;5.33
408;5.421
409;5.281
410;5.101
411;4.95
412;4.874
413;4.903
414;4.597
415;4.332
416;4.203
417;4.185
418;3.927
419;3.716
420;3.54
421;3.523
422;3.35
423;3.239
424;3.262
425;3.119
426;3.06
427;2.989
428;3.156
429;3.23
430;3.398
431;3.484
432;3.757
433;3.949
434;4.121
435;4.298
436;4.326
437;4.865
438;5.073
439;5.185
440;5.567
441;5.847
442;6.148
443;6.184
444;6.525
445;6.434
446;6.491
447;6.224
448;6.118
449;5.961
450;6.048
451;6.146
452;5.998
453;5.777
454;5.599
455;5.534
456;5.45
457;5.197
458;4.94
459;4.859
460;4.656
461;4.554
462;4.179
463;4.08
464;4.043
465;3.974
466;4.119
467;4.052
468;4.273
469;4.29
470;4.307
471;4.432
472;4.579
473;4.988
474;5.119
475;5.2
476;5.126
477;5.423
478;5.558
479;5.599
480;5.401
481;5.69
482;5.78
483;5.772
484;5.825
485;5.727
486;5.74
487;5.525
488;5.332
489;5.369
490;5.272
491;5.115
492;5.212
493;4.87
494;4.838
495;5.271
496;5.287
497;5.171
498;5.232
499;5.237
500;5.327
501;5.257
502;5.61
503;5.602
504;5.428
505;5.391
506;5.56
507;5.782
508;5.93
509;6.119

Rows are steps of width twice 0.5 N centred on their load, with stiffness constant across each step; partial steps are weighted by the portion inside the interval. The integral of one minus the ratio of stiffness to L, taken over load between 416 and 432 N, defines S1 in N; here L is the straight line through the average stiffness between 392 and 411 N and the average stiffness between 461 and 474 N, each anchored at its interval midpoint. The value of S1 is 4.6 N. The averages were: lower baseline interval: 5.08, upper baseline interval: 4.32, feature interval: 3.45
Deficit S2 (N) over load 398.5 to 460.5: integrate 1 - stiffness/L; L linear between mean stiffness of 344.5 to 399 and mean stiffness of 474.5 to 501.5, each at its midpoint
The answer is 1.9 N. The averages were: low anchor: 4.59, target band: 4.83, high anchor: 5.38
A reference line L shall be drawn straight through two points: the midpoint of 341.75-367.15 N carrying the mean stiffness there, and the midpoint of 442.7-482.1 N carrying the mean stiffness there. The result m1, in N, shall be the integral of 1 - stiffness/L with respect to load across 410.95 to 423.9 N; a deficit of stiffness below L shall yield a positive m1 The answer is 2.2 N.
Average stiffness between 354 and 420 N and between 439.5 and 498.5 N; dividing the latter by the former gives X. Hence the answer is 1.13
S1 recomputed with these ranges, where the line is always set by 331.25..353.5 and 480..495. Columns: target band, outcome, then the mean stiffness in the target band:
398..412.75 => -0.99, 5.19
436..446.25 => -1.26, 5.74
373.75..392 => -0.15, 4.75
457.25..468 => 1.83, 4.36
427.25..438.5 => 2.47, 3.95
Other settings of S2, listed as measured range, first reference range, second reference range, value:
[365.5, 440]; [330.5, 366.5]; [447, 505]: 2.92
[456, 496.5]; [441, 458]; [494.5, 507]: 4.65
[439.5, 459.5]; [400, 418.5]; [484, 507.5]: -2.78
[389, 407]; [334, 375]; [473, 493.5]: -0.73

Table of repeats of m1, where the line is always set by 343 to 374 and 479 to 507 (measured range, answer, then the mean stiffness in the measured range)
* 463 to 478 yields 1.9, 4.58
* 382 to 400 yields -0.5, 4.81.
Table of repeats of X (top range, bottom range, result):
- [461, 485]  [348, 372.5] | 1.11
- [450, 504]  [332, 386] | 1.14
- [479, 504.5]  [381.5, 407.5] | 1.09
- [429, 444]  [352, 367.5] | 1.10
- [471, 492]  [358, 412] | 1.12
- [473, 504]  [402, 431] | 1.28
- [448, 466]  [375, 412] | 1.04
